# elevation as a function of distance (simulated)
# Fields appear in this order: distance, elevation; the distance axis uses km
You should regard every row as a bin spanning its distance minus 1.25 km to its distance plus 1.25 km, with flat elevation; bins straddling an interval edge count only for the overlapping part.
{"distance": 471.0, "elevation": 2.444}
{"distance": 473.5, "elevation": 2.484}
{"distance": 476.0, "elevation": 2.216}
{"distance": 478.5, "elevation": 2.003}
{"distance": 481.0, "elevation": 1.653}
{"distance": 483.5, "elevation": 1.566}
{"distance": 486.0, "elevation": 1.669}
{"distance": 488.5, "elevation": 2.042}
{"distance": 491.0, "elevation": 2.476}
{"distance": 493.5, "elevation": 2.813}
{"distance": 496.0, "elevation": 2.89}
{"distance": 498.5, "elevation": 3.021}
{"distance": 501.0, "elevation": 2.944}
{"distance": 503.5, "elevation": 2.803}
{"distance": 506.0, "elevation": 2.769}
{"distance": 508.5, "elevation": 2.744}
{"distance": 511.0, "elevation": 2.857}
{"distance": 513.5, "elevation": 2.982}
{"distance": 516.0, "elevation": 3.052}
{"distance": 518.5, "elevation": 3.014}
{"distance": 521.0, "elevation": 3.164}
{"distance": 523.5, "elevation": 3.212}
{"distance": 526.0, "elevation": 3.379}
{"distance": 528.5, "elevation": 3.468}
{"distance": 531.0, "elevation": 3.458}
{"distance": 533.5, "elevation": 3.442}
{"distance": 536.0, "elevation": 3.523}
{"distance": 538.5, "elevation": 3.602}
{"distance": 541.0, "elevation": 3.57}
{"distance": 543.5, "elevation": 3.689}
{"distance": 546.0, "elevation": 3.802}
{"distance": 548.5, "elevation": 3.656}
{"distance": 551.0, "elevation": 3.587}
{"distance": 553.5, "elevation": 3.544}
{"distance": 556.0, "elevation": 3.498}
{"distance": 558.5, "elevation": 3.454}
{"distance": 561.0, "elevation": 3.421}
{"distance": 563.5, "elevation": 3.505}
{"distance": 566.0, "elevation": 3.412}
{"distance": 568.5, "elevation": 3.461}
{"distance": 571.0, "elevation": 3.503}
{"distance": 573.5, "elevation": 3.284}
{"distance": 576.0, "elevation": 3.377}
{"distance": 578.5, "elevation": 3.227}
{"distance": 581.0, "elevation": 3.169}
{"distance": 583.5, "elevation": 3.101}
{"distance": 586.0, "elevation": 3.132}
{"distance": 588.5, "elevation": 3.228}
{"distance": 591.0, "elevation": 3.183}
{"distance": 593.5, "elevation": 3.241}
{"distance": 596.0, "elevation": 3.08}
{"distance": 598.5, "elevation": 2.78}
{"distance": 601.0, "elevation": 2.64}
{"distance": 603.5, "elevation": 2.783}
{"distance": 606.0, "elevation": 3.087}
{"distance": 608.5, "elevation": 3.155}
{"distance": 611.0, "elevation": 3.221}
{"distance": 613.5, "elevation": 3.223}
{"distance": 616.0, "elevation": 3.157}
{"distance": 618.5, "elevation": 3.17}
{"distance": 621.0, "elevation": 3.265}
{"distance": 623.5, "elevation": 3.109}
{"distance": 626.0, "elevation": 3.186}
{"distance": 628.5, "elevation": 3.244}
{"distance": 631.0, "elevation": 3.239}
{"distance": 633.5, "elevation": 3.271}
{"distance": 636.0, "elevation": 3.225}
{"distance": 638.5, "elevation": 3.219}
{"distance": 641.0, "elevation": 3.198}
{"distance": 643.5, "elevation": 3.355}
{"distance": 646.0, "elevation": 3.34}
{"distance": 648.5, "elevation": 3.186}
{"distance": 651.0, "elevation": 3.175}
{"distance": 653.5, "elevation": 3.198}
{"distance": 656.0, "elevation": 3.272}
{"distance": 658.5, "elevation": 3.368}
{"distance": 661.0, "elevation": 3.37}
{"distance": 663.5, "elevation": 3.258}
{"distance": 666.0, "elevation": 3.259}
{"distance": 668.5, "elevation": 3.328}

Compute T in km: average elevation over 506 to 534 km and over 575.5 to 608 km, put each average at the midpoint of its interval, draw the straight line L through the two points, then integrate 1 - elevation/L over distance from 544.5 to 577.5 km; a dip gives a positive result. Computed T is -4.2 km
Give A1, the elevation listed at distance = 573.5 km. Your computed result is 3.284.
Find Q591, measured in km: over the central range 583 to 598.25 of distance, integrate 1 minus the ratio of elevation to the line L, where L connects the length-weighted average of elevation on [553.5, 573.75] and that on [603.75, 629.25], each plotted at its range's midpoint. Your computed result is 0.78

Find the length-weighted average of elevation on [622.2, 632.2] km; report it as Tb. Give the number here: 3.19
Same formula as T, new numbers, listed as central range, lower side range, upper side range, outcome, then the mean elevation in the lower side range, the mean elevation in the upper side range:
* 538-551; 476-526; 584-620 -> -3.87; 2.62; 3.08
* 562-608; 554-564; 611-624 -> 2.37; 3.47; 3.19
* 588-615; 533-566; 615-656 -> 2.43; 3.56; 3.22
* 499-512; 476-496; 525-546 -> -0.87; 2.1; 3.54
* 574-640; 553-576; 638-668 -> 4.24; 3.45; 3.27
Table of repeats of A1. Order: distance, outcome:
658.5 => 3.368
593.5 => 3.241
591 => 3.183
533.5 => 3.442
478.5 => 2.003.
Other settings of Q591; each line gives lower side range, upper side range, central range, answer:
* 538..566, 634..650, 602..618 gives 1.3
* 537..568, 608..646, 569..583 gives 0.6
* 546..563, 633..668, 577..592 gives 1.2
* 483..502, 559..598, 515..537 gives -4.1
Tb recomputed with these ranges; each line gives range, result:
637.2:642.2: 3.21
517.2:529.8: 3.25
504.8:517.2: 2.88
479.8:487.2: 1.63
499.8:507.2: 2.84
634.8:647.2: 3.27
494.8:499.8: 2.96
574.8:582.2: 3.26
